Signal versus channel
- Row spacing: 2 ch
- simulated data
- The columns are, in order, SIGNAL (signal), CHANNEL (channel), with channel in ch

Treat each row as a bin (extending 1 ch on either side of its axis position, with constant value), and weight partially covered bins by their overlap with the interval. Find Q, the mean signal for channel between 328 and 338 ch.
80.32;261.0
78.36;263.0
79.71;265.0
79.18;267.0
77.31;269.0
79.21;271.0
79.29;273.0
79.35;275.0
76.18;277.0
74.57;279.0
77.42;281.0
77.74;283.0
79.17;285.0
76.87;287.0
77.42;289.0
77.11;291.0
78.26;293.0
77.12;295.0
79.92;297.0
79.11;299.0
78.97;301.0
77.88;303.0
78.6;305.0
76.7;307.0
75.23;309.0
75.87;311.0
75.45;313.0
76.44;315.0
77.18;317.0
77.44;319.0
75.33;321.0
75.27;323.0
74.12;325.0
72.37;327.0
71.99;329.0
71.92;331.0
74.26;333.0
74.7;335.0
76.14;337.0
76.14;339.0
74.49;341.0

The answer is 73.8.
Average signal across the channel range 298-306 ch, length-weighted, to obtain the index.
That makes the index 78.6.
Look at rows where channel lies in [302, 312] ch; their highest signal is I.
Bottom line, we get 78.6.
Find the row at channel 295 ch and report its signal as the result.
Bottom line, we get 77.12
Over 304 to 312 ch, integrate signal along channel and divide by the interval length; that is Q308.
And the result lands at 76.6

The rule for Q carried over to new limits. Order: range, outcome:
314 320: 77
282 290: 77.8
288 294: 77.6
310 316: 75.9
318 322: 76.4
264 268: 79.4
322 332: 73.1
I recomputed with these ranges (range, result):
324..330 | 74.12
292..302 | 79.92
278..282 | 77.42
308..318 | 77.18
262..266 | 79.71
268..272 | 79.21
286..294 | 78.26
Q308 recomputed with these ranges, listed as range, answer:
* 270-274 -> 79.2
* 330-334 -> 73.1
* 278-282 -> 76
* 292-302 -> 78.7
